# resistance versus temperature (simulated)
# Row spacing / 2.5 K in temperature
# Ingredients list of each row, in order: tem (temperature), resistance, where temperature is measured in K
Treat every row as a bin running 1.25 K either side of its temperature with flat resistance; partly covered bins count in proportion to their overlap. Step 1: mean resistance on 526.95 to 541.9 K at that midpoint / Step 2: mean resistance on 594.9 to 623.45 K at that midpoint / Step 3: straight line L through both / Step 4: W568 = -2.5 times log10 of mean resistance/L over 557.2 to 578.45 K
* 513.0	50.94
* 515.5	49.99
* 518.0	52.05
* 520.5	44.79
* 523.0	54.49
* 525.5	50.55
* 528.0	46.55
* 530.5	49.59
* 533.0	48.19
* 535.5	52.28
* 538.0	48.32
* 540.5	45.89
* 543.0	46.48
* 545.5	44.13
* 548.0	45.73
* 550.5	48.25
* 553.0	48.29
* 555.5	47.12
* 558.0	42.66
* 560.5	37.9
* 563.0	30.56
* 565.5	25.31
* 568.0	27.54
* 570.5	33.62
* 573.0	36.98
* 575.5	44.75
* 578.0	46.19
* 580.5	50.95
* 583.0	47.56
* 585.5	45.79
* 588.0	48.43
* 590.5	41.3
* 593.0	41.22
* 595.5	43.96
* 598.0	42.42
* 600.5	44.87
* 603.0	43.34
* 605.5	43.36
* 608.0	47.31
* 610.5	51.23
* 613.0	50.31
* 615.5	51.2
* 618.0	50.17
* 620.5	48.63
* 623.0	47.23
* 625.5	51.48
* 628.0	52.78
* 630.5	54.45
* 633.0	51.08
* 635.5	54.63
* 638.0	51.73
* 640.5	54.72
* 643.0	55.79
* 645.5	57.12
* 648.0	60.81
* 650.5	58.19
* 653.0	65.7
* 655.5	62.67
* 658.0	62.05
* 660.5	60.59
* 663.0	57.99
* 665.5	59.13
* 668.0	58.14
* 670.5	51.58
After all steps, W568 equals 0.32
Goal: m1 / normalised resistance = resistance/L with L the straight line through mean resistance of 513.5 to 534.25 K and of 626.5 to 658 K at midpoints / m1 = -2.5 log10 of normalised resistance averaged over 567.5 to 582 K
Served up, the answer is 0.28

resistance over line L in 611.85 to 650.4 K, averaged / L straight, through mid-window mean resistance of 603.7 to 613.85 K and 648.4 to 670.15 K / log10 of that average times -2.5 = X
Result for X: 0.01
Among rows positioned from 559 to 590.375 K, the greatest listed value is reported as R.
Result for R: 50.95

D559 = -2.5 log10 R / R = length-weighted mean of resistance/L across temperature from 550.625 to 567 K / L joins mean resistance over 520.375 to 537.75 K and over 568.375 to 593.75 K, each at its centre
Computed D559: 0.18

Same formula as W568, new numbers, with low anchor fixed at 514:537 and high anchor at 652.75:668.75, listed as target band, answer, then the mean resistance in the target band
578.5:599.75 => 0.210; 45.2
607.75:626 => 0.151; 49.8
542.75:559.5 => 0.132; 45.9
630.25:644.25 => 0.099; 53.7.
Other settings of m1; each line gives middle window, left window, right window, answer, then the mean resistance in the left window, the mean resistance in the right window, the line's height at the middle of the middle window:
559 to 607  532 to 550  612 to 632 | 0.20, 47.3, 50.8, 49.1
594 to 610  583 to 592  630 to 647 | 0.08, 45.4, 54.3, 47.9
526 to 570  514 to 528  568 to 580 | 0.04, 50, 39.7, 44.8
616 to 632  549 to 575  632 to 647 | 0.01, 38.1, 54.3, 51.1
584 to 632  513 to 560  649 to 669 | 0.17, 48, 60.6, 55.3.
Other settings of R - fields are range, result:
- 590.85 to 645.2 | 55.79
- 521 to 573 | 54.49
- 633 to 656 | 65.7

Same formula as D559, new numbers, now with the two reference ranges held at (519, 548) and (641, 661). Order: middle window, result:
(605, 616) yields 0.149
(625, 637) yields 0.101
